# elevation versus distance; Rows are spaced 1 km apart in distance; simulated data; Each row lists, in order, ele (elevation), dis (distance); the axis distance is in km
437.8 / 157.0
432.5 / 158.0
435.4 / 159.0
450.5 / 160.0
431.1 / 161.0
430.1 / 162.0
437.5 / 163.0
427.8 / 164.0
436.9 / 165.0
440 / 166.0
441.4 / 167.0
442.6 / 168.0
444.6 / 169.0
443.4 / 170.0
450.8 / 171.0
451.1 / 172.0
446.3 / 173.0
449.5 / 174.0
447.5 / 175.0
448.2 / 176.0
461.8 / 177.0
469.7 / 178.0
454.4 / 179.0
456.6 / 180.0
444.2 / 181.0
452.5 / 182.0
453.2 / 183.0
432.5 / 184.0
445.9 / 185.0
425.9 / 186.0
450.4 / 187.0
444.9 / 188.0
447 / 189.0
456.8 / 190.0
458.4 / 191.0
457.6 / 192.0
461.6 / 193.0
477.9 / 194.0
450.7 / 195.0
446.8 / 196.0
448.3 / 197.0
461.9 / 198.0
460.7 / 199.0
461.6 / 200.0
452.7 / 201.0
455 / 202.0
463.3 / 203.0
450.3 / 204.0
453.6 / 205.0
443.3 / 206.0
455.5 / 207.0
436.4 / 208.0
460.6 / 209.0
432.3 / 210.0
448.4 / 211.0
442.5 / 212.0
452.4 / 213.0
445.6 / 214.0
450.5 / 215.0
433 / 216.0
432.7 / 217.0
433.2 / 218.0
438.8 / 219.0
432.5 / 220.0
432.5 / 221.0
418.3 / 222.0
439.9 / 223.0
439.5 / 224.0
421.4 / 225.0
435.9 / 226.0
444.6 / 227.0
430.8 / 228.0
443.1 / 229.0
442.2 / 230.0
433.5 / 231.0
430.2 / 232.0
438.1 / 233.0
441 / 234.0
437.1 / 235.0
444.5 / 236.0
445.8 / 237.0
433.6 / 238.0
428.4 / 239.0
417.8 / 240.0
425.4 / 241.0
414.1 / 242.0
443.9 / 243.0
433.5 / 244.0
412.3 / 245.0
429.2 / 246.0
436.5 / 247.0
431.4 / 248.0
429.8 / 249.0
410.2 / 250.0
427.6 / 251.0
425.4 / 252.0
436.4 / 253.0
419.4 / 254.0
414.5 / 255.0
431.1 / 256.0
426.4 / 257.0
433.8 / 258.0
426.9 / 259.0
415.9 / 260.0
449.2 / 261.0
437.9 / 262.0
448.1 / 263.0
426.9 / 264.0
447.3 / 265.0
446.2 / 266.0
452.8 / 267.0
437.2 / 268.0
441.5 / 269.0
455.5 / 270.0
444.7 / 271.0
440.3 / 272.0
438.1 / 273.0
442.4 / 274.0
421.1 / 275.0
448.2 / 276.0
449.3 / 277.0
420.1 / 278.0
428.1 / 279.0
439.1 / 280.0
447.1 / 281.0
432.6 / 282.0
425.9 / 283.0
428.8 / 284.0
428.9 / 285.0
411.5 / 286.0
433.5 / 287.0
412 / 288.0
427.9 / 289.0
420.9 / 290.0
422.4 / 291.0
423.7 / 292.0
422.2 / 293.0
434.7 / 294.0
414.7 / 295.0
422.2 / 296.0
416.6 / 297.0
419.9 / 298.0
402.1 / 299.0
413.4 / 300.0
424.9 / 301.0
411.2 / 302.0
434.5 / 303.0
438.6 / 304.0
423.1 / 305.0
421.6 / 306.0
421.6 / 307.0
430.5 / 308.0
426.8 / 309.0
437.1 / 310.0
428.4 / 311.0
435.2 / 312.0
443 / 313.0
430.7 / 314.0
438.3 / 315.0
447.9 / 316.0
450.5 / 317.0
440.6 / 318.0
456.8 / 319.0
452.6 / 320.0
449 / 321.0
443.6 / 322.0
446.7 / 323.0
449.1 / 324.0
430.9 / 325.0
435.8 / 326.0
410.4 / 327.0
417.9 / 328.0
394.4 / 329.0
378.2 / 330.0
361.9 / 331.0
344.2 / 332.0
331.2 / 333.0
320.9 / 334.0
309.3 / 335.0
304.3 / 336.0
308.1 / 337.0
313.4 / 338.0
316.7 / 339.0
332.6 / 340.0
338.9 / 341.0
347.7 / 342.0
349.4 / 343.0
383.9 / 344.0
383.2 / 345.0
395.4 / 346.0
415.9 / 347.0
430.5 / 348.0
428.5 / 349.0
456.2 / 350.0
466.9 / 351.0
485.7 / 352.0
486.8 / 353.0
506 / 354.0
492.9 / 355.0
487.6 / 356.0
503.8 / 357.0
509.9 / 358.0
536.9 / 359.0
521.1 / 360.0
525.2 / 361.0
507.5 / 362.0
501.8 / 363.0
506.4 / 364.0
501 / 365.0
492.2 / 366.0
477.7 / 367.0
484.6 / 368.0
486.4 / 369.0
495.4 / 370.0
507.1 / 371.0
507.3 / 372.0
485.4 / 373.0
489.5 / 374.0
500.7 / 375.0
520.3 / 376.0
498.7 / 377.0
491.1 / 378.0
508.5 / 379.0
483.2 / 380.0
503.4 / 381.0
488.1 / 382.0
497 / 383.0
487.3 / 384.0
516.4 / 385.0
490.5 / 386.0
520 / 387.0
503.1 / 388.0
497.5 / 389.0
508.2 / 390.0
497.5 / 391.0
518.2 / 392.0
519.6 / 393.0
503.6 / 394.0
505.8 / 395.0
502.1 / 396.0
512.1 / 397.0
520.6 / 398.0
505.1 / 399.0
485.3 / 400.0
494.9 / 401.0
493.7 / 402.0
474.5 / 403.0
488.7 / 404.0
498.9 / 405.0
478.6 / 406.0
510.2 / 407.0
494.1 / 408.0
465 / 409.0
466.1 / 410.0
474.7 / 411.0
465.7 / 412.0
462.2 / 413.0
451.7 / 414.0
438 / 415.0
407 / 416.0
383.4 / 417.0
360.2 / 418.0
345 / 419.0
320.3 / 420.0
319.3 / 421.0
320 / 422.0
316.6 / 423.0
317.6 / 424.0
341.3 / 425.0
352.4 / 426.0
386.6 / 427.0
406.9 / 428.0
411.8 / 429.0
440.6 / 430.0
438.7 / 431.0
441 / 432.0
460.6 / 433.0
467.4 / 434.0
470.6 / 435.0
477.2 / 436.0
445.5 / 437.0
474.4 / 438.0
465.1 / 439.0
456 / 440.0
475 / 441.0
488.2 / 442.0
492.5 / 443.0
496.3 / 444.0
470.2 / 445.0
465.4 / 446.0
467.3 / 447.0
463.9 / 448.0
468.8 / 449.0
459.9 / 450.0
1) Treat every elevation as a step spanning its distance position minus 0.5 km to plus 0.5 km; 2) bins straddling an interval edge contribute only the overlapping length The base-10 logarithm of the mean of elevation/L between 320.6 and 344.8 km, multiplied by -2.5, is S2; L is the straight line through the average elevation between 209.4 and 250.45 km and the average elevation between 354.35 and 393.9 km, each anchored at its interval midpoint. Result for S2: 0.28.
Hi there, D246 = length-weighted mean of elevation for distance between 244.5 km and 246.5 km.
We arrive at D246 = 421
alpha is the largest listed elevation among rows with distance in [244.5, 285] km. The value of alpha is 455.5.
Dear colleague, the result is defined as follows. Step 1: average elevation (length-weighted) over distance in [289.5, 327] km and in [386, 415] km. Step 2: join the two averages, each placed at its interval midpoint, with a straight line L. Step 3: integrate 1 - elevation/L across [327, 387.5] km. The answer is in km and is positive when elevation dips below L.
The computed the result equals 2.3 km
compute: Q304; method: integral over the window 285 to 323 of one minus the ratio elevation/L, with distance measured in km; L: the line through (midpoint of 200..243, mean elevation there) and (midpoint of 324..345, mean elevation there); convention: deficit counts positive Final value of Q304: -4.9 km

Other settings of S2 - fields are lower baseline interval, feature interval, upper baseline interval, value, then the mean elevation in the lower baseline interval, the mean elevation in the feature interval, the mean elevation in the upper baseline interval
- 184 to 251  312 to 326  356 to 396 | 0.09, 441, 444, 502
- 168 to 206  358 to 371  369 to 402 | -0.02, 452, 503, 502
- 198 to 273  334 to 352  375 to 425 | 0.22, 438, 371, 465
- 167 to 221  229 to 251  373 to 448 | 0.05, 449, 432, 461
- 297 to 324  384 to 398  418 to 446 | -0.20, 433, 507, 418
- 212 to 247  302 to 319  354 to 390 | 0.09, 435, 434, 501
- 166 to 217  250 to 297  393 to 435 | 0.03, 450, 432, 439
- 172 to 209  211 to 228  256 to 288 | 0.02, 452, 437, 436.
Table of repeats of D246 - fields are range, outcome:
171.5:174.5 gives 449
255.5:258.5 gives 430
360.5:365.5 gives 508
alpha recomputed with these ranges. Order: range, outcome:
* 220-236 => 444.6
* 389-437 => 520.6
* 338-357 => 506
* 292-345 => 456.8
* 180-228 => 477.9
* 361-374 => 525.2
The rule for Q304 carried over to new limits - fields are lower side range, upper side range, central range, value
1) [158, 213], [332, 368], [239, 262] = 0.69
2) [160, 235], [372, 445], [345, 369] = -1.26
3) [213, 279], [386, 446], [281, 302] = 0.82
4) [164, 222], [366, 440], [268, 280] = 0.39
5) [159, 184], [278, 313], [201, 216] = -0.31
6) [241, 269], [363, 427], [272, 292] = 0.35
